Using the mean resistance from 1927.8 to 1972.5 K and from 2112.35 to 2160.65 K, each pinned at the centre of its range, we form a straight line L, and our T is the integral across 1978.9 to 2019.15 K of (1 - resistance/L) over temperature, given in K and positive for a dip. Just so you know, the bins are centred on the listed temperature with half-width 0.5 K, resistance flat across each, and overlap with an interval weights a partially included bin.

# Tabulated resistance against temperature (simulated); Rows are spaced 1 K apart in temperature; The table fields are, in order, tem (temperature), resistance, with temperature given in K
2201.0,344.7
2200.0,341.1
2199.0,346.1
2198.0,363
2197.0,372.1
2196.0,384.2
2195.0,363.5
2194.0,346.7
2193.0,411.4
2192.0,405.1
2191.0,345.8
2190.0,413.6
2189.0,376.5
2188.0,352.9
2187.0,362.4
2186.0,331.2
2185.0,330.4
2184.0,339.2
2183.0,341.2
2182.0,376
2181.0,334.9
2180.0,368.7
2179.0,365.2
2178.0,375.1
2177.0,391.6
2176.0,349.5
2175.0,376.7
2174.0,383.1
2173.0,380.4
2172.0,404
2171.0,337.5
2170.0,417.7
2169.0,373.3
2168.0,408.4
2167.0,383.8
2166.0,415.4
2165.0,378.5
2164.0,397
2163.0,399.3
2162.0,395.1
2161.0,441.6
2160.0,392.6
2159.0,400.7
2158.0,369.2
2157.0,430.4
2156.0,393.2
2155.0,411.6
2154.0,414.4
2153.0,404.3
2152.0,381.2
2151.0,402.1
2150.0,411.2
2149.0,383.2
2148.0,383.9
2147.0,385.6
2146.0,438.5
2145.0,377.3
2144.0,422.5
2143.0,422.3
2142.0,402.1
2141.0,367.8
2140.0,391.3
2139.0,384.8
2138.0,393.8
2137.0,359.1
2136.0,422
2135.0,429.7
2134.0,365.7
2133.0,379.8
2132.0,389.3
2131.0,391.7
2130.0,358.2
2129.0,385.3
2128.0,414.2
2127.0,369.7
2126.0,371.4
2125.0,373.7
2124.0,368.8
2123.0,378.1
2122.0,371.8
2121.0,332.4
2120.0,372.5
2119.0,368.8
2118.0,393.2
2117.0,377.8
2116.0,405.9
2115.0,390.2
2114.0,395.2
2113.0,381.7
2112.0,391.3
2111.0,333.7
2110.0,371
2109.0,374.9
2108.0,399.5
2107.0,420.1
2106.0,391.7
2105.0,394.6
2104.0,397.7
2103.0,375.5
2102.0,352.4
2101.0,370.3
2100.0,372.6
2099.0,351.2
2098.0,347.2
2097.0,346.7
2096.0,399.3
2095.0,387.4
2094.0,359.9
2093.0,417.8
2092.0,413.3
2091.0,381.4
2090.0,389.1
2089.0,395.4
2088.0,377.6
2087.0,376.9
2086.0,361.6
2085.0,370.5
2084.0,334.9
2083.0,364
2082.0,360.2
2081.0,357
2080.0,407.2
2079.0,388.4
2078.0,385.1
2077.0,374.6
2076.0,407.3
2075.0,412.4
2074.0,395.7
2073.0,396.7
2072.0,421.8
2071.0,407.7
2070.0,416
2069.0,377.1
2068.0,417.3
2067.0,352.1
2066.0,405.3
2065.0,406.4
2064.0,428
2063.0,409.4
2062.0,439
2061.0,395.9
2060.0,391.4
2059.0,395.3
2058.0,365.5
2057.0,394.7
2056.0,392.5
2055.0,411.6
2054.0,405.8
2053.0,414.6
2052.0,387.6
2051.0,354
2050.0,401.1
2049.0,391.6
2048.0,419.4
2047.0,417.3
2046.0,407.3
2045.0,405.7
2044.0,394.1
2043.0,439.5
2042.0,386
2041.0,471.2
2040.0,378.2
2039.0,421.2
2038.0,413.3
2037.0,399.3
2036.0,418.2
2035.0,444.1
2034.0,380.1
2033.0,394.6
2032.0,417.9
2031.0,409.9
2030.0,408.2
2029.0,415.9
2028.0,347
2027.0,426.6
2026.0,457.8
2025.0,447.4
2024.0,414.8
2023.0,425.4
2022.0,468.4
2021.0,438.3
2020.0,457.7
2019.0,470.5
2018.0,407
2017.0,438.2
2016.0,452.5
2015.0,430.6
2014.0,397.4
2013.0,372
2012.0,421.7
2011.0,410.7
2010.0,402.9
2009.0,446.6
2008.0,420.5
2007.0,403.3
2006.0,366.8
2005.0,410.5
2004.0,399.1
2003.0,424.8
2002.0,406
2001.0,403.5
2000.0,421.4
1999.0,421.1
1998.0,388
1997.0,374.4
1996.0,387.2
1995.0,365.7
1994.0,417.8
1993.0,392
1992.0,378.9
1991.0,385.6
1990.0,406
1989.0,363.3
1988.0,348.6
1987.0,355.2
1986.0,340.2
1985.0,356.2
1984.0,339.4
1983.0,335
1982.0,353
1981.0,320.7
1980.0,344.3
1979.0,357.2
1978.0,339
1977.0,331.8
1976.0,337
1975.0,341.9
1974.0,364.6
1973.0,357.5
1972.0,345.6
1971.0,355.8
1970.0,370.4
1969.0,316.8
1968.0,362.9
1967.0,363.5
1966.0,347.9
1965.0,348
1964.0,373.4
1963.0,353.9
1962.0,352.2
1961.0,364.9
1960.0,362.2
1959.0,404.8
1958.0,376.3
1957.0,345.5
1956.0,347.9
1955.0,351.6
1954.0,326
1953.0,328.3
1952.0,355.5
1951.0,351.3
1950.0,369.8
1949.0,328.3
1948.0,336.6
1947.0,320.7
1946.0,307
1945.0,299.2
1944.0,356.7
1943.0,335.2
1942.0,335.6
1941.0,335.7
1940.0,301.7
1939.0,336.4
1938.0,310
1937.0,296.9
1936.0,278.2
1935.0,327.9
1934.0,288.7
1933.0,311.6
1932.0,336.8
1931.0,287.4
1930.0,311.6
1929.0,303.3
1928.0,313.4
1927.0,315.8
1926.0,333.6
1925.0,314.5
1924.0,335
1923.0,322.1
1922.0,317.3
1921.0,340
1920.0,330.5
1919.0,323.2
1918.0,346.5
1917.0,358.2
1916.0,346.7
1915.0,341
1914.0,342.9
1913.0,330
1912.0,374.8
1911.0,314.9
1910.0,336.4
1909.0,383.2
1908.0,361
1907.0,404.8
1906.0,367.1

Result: -4.6 K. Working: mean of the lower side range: 336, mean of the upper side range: 390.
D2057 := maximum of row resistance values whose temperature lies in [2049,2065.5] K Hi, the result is 439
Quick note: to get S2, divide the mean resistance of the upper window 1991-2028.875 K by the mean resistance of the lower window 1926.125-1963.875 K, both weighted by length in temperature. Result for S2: 1.2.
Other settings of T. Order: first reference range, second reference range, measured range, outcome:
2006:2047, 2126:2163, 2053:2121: 3.38 K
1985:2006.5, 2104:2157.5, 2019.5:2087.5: -2.56 K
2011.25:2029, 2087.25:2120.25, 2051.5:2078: 0.16 K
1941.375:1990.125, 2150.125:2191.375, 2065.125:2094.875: -1.65 K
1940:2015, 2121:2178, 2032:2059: -2.07 K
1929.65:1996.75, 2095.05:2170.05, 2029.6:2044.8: -1.99 K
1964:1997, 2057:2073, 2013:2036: -2.62 K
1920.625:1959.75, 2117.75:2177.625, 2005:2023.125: -3.79 K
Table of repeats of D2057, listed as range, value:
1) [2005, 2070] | 471.2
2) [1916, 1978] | 404.8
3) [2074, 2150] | 438.5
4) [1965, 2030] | 470.5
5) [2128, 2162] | 441.6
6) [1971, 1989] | 364.6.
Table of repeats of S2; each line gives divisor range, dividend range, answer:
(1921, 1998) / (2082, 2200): 1.11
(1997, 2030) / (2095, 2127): 0.90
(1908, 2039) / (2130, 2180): 1.07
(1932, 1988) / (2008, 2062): 1.21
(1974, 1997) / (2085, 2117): 1.06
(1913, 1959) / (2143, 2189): 1.17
